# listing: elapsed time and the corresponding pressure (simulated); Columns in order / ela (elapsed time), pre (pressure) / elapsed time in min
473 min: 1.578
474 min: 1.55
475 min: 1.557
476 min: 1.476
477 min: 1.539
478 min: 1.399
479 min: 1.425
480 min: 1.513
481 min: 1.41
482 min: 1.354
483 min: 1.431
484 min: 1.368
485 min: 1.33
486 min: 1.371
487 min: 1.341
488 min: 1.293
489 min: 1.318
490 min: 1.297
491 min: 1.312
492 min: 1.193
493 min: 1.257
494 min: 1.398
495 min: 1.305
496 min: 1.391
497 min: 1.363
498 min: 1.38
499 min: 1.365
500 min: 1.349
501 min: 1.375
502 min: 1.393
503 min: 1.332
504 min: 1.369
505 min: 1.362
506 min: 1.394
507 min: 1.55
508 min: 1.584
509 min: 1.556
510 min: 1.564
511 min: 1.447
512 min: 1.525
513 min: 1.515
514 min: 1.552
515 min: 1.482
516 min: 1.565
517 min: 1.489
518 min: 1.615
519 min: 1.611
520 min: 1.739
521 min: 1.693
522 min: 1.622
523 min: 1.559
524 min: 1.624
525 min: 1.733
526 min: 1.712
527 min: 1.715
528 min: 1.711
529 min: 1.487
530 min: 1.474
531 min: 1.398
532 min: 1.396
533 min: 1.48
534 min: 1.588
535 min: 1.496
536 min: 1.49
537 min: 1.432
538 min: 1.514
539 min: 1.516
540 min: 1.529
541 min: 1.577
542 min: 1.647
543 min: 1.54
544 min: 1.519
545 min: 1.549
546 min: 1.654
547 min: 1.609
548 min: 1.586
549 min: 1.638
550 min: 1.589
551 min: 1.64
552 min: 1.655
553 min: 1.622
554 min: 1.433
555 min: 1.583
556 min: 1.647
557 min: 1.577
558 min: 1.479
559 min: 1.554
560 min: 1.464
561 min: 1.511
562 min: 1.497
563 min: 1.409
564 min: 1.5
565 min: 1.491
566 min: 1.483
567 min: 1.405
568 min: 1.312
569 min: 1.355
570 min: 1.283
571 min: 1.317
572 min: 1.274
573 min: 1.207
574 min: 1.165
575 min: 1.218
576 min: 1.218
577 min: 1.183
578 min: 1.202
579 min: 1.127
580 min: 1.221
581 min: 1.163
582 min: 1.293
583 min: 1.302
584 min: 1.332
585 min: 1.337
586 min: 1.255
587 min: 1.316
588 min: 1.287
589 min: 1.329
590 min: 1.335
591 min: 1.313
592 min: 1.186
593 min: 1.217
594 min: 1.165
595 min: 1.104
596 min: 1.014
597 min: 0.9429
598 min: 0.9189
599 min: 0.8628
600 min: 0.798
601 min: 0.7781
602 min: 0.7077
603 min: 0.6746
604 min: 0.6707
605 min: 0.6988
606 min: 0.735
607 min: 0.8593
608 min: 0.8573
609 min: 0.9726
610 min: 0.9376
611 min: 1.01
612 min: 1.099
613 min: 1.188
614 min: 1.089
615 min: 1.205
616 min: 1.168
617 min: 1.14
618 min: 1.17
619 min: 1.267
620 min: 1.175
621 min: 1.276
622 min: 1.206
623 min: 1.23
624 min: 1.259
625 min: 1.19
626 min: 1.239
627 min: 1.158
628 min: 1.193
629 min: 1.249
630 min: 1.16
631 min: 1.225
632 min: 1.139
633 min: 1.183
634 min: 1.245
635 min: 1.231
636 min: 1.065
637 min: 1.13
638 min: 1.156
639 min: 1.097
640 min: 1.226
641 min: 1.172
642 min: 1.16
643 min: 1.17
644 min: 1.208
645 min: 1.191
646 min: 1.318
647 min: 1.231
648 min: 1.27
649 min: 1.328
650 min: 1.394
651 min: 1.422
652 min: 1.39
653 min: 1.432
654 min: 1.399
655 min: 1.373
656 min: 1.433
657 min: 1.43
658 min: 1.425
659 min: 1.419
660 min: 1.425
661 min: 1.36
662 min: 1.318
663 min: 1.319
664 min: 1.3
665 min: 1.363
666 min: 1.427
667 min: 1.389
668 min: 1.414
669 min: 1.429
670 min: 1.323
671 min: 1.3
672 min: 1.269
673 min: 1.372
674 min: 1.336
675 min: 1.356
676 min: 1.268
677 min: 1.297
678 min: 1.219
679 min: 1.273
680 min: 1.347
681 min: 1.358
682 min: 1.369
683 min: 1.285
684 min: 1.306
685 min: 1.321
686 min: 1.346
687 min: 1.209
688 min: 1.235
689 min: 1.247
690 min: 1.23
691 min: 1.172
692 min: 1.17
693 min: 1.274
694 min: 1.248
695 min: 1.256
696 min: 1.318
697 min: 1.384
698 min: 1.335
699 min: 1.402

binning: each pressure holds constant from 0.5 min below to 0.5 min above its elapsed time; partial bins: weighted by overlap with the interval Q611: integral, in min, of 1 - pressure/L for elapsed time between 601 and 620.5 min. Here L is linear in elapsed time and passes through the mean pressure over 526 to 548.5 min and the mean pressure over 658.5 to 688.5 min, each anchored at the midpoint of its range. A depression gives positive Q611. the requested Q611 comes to 6.19 min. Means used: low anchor 1.55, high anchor 1.33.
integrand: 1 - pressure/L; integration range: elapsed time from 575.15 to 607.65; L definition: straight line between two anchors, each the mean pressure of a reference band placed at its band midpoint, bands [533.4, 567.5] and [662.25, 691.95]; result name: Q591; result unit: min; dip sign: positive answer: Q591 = 8.6 min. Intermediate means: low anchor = 1.54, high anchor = 1.31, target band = 1.08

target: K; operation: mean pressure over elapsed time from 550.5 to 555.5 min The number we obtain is 1.59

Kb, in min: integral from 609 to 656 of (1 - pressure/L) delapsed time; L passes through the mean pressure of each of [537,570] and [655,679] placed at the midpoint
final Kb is 6.5 min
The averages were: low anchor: 1.53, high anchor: 1.35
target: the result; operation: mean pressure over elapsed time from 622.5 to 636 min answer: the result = 1.2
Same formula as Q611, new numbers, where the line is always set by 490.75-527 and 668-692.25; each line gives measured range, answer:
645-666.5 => -0.69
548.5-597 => 2.11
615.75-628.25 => 1.42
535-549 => -1.01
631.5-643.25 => 1.57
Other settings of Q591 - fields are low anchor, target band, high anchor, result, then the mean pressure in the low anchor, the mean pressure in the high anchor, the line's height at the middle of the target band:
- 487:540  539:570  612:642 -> -3.57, 1.48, 1.19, 1.37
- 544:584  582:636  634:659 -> 9.48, 1.42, 1.28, 1.34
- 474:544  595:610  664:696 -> 5.94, 1.47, 1.3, 1.38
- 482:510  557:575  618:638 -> -1.59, 1.37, 1.2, 1.28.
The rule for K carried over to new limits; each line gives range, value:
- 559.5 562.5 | 1.49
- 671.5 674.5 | 1.33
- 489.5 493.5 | 1.26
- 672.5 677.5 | 1.33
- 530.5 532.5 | 1.4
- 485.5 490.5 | 1.32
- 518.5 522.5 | 1.67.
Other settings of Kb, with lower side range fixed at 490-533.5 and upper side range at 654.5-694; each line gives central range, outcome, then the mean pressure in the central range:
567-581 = 1.80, 1.24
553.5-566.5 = -0.66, 1.51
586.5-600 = 2.55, 1.14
